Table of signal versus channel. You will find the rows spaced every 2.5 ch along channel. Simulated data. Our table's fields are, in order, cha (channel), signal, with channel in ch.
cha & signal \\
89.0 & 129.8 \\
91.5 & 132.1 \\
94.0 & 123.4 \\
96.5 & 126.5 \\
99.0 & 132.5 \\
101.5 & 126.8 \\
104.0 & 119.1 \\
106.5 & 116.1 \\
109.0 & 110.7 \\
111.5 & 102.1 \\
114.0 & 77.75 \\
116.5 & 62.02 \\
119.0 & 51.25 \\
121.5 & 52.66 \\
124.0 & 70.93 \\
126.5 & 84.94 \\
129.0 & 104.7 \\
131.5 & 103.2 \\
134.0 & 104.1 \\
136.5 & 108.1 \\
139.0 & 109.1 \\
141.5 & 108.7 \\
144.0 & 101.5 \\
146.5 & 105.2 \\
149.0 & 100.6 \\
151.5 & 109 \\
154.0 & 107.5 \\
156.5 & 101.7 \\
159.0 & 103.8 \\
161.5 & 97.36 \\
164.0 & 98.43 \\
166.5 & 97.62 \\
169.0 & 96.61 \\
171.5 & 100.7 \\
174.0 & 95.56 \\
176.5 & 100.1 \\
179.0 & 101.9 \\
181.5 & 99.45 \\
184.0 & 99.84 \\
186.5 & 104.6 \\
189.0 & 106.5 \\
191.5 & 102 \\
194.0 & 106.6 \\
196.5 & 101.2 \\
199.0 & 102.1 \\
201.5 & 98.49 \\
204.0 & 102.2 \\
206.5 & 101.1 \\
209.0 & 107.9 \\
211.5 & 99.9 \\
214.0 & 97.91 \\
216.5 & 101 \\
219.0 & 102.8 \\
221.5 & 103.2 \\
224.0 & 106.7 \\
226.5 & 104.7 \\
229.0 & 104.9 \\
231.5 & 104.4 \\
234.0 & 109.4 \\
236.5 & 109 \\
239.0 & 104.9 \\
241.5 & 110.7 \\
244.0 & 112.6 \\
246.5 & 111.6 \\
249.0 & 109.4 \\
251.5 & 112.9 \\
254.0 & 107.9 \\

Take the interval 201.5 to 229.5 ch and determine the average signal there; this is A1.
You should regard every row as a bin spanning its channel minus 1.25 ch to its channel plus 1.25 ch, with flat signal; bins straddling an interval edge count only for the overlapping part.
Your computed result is 103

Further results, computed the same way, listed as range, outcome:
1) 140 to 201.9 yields 102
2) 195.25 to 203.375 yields 101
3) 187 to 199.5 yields 104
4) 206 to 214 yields 102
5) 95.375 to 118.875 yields 105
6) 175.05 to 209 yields 102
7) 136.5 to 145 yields 107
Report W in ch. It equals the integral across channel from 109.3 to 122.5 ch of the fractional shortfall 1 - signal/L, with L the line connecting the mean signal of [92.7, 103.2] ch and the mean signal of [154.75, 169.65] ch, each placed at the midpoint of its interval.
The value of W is 5.2 ch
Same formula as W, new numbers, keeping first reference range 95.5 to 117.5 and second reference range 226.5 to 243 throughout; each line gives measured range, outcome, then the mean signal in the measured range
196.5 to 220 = 1.30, 101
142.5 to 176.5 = 2.11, 101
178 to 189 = 0.58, 102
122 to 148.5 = 2.32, 98.7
